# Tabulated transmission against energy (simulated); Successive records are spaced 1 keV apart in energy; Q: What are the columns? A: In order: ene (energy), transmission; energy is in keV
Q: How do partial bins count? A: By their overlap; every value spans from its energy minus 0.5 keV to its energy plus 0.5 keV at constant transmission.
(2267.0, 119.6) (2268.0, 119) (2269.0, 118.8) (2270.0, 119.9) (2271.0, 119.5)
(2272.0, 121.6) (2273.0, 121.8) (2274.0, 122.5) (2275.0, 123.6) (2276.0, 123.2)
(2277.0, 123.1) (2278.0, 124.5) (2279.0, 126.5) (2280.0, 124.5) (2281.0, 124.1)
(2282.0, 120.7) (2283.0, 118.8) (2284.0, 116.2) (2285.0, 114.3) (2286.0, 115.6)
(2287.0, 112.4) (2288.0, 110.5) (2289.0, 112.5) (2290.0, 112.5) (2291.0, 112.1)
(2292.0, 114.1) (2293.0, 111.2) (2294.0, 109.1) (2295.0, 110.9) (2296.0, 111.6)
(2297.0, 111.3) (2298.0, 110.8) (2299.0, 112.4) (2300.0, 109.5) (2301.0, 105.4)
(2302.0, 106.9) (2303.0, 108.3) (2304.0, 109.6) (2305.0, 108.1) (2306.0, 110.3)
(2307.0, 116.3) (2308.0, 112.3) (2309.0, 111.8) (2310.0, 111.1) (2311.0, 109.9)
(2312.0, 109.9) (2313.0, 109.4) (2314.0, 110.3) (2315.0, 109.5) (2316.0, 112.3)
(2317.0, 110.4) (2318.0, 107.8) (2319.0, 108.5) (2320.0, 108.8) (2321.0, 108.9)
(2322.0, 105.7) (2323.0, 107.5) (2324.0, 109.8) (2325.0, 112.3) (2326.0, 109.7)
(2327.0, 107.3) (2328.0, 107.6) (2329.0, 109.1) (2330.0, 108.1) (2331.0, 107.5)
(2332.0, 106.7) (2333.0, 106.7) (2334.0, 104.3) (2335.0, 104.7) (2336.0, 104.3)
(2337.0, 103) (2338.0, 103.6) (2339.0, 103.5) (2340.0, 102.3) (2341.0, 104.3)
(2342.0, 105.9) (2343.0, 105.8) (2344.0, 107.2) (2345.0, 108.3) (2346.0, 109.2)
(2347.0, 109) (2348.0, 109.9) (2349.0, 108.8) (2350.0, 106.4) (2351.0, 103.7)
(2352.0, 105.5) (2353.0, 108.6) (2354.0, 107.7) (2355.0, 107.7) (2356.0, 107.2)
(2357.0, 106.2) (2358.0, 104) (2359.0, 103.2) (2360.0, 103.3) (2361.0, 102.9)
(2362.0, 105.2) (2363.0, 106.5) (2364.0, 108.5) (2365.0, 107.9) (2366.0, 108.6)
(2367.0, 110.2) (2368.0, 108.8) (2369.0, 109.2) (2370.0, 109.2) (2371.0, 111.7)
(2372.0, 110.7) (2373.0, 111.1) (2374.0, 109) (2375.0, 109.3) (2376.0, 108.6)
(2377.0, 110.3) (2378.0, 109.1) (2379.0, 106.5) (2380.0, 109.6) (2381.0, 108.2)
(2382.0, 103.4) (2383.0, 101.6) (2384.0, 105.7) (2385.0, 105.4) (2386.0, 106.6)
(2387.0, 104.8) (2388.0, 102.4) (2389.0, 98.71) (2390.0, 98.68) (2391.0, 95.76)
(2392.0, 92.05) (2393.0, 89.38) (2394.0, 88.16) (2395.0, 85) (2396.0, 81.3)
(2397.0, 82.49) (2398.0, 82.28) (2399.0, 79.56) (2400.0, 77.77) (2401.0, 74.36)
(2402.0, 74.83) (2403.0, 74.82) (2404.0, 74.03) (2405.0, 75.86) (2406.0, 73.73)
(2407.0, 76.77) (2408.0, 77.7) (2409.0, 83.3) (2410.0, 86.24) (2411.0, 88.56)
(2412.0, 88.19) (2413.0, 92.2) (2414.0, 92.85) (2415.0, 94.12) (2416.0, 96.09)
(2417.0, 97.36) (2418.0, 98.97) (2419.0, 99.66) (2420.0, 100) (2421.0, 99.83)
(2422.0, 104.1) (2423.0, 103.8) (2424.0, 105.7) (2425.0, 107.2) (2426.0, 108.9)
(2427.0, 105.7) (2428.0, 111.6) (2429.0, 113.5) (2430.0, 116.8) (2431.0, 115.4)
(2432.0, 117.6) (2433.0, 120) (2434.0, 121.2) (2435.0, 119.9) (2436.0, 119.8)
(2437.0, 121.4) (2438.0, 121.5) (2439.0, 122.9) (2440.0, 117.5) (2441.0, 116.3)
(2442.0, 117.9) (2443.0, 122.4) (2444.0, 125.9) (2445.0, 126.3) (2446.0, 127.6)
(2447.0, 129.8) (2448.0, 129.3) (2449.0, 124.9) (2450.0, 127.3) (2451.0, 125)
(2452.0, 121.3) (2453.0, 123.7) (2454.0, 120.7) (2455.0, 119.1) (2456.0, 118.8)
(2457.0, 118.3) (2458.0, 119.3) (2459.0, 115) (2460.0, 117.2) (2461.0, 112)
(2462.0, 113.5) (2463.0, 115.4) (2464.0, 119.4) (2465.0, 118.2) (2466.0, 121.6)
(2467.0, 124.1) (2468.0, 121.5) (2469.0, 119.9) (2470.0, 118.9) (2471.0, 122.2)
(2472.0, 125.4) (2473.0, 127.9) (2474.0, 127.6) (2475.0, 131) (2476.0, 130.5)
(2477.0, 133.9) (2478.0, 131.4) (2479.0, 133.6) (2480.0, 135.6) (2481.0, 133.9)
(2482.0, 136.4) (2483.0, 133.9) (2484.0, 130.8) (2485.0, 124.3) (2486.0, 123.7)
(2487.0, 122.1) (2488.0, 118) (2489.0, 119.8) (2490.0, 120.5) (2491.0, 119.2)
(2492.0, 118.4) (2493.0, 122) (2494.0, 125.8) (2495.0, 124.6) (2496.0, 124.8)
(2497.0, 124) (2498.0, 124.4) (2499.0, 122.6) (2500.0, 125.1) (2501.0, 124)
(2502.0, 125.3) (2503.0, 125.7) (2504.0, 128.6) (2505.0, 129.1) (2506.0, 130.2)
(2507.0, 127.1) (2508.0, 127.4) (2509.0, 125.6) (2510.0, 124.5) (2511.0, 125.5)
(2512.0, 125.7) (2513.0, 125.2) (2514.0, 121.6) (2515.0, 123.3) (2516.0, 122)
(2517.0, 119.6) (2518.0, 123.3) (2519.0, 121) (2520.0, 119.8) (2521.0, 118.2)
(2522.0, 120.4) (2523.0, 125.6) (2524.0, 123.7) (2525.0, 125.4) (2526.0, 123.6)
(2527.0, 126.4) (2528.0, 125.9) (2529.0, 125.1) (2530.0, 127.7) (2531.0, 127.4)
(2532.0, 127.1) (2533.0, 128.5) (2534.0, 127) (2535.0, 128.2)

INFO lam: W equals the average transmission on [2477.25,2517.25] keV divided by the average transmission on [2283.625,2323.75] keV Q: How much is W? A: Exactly 1.14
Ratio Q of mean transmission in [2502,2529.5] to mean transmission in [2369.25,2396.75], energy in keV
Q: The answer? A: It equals 1.2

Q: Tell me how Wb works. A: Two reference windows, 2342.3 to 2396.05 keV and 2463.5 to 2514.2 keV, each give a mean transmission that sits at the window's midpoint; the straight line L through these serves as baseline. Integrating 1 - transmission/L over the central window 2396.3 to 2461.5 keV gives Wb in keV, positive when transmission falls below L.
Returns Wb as 5.6 keV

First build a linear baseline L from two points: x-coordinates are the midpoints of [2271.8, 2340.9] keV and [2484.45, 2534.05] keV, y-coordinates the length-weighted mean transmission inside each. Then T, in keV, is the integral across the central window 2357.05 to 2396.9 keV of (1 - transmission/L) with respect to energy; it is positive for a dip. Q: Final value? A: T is 4.2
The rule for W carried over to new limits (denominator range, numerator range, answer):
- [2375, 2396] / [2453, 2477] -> 1.20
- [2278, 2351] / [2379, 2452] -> 0.93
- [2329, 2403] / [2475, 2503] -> 1.23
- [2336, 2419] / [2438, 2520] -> 1.25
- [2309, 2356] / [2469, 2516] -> 1.17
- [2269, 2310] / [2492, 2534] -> 1.08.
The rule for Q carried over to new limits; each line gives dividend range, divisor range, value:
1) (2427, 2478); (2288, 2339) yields 1.11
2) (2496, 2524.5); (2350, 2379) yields 1.15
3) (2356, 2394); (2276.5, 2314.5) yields 0.93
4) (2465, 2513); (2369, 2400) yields 1.25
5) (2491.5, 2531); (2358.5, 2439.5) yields 1.24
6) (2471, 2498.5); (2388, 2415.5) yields 1.50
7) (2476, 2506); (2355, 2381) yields 1.17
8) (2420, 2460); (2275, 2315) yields 1.04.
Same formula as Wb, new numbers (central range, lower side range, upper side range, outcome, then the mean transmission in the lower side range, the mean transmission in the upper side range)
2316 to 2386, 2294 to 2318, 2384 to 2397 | -3.4 keV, 110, 95.6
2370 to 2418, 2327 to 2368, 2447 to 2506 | 7.9 keV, 106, 124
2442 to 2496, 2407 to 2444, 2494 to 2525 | -3.9 keV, 106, 124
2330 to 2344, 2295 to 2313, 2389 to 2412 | -0.6 keV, 110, 82.9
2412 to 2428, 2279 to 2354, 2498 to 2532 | 2.3 keV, 110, 125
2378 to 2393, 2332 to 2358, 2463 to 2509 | 1.2 keV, 106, 126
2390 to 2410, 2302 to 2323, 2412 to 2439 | 4.9 keV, 110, 108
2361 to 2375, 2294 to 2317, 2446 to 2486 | 0.9 keV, 110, 124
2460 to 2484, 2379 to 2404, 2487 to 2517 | -2.1 keV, 92.5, 124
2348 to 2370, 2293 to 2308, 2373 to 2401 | -1.1 keV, 110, 98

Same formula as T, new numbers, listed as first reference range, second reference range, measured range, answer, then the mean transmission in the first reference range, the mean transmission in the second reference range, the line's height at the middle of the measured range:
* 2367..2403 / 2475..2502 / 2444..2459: -0.9 keV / 98.7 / 126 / 116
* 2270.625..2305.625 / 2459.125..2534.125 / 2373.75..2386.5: 1.3 keV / 115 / 124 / 119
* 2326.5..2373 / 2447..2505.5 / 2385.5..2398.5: 2.3 keV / 107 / 124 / 113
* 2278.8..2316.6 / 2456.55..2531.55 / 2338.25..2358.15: 1.6 keV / 113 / 124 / 116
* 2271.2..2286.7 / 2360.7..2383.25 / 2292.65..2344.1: 3.2 keV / 121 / 108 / 116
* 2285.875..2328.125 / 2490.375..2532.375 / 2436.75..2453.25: -0.5 keV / 110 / 124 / 120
